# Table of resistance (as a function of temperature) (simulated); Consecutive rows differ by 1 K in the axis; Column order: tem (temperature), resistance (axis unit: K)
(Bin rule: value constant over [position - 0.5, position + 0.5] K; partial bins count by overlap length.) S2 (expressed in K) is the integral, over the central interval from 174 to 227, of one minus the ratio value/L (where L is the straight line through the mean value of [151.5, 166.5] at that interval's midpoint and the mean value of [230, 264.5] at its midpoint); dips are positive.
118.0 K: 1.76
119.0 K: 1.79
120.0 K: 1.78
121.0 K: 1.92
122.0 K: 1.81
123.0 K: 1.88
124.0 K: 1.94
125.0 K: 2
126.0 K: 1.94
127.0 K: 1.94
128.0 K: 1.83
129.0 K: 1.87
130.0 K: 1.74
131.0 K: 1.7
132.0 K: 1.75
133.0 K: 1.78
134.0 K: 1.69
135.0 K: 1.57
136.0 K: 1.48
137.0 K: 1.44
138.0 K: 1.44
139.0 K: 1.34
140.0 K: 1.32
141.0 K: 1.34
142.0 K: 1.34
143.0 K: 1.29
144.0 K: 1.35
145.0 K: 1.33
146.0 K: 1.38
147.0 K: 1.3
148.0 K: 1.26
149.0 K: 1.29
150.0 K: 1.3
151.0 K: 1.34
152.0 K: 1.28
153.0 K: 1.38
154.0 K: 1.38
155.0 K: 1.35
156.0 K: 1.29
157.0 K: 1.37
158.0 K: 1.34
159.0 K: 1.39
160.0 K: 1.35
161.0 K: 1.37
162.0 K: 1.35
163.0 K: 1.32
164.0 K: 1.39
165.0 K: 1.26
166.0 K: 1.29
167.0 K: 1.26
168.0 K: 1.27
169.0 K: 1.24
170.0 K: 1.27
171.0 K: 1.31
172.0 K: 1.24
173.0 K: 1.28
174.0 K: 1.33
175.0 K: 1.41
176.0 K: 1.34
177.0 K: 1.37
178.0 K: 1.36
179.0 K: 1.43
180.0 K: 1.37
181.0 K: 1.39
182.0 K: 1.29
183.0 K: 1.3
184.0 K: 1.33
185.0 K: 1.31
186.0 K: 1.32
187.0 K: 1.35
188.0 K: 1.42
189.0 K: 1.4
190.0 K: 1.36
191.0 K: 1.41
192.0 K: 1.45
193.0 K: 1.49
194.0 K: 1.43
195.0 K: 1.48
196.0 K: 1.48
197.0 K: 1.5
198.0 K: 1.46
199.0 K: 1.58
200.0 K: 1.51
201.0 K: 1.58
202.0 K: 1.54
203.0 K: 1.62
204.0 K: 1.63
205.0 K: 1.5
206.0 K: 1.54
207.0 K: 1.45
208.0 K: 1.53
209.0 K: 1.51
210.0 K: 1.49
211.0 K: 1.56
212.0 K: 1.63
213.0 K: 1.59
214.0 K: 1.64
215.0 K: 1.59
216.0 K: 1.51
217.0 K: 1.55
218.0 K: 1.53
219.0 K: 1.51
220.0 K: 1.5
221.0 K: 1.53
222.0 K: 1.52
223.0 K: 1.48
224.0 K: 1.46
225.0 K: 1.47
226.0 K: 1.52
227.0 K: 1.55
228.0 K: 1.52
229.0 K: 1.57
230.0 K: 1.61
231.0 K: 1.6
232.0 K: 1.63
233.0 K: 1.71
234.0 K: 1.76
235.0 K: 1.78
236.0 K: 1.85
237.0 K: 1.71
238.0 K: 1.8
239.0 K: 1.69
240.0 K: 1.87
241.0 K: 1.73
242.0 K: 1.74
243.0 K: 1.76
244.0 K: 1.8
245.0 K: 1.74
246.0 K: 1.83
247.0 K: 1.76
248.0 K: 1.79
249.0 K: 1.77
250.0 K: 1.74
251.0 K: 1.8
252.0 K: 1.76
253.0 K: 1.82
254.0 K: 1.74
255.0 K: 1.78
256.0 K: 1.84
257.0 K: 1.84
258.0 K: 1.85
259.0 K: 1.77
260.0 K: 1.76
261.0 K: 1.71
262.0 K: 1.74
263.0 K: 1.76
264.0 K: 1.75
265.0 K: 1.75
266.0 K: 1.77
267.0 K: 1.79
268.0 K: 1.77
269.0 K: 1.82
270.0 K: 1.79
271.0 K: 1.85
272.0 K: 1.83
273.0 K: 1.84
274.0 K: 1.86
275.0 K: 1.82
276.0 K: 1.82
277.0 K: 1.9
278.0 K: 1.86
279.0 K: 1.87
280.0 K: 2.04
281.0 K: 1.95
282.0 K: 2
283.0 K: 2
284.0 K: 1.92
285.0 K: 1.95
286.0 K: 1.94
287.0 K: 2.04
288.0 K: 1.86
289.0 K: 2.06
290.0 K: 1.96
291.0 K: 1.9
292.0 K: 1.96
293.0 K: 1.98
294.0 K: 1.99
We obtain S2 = 2.3 K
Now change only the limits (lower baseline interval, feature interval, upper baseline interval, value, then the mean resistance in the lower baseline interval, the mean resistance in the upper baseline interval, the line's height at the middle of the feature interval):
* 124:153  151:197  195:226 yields 5.3 K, 1.53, 1.53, 1.53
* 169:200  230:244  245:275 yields -0.6 K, 1.38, 1.79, 1.66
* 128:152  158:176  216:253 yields 2.5 K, 1.47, 1.66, 1.52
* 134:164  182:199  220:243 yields 1.1 K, 1.36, 1.64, 1.5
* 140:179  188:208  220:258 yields 0.2 K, 1.33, 1.7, 1.51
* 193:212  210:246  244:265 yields 0.4 K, 1.52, 1.78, 1.65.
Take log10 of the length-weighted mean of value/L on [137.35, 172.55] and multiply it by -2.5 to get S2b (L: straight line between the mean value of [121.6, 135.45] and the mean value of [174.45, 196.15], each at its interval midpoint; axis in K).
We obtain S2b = 0.215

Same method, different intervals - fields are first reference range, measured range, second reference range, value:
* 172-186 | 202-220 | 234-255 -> 0.00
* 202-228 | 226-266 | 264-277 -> -0.03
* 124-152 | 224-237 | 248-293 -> 0.08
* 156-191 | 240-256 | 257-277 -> -0.05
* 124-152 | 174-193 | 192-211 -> 0.11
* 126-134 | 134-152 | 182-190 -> 0.24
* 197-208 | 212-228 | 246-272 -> 0.06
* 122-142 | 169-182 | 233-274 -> 0.27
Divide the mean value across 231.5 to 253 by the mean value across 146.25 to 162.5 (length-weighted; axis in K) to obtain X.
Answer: 1.32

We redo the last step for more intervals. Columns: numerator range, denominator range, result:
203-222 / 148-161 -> 1.16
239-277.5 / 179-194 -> 1.30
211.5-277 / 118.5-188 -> 1.18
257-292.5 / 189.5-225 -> 1.23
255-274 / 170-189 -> 1.34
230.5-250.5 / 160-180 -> 1.33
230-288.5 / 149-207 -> 1.31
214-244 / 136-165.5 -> 1.21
